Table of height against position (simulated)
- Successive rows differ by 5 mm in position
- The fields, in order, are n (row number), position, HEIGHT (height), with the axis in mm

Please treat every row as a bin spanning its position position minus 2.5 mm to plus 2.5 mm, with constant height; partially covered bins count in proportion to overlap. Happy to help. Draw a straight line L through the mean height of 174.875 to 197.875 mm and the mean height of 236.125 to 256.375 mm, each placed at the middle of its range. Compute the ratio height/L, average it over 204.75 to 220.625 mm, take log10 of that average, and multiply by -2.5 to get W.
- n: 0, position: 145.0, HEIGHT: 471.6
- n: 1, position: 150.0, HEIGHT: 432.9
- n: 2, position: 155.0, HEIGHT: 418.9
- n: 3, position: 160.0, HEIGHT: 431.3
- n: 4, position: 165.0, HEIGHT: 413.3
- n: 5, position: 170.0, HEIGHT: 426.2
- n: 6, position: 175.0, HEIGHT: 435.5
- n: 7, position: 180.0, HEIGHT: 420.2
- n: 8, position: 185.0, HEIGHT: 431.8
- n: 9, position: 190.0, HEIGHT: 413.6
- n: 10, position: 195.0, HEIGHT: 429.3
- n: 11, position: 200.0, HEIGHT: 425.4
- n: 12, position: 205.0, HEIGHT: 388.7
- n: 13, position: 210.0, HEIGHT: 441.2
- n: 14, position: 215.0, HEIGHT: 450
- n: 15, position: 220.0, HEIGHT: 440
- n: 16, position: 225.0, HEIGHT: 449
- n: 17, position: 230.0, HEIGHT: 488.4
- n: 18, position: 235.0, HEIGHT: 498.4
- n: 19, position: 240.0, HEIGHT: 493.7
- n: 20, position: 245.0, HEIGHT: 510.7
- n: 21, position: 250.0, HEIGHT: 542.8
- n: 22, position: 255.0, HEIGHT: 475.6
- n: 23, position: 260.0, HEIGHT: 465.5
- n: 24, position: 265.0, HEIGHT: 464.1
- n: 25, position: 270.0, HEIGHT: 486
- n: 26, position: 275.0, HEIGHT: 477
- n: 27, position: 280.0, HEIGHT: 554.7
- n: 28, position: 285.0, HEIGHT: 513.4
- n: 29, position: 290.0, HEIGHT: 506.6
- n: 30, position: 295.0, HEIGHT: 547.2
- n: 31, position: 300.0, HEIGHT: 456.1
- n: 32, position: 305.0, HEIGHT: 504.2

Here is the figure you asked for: 0.06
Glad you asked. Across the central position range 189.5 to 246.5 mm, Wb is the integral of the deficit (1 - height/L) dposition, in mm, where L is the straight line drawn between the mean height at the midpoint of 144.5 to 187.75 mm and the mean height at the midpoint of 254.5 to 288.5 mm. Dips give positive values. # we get 1.0 mm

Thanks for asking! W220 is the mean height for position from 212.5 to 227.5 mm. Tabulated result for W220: 446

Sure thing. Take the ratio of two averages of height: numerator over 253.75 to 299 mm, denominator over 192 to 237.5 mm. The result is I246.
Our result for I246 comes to 1.12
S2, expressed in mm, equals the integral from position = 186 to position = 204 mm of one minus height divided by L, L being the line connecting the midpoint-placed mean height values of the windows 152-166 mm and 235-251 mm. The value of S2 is 1.5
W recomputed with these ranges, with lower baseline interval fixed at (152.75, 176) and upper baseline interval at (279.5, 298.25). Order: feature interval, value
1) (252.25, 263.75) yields 0.064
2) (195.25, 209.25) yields 0.100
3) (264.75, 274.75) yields 0.069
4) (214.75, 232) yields 0.036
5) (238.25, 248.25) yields -0.039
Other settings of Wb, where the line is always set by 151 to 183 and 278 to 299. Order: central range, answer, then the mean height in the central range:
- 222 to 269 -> 0.2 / 487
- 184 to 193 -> 0.4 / 422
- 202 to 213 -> 1.0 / 417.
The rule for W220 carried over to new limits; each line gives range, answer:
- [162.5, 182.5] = 424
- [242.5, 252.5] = 527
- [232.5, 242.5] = 496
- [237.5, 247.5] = 502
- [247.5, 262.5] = 495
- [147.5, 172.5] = 425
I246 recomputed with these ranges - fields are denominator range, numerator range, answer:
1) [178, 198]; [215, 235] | 1.09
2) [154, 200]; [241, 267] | 1.16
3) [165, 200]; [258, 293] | 1.17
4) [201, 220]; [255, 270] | 1.10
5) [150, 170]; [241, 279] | 1.16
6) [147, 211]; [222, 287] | 1.16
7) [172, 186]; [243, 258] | 1.19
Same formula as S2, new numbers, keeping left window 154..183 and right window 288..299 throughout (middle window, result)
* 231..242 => -0.5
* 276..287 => -0.4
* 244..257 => -0.7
